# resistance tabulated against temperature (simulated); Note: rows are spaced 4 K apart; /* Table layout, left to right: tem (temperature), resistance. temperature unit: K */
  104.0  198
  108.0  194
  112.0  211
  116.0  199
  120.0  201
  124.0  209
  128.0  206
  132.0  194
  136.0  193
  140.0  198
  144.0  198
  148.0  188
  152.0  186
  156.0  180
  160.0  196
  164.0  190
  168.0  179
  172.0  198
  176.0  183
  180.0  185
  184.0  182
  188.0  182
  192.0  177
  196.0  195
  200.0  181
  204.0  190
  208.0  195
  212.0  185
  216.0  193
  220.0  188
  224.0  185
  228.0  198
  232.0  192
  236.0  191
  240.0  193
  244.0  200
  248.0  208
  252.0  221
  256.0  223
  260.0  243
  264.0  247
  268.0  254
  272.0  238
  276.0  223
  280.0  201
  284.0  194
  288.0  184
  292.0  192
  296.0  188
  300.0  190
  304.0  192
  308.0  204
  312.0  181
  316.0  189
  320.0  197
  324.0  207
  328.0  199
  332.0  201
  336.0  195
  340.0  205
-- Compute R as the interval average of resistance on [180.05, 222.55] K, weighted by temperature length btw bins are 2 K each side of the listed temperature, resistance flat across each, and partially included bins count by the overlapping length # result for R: 187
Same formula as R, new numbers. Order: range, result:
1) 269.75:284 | 218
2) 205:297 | 206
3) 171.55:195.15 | 184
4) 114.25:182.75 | 193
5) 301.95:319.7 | 192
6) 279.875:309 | 192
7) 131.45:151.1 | 194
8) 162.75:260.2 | 193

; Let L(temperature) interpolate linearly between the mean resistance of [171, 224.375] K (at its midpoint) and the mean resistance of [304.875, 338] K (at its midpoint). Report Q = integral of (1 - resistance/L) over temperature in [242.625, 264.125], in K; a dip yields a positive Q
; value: -3.5 K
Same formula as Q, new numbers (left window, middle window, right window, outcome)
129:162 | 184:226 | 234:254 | 2.45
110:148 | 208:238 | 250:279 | 4.46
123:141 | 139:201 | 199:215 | 2.14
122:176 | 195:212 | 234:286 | 1.33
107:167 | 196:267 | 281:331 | -2.91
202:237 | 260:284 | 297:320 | -4.90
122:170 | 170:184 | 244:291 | 0.86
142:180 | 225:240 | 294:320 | -0.25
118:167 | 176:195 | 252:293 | 1.95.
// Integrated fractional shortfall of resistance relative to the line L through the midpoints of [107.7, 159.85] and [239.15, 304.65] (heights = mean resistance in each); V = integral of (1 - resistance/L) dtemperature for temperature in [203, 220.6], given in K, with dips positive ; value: 1.3 K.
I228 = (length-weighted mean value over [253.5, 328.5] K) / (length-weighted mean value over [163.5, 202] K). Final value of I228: 1.12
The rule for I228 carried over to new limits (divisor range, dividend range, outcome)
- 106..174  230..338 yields 1.05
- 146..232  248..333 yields 1.11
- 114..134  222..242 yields 0.95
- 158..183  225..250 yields 1.04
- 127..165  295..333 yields 1.01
